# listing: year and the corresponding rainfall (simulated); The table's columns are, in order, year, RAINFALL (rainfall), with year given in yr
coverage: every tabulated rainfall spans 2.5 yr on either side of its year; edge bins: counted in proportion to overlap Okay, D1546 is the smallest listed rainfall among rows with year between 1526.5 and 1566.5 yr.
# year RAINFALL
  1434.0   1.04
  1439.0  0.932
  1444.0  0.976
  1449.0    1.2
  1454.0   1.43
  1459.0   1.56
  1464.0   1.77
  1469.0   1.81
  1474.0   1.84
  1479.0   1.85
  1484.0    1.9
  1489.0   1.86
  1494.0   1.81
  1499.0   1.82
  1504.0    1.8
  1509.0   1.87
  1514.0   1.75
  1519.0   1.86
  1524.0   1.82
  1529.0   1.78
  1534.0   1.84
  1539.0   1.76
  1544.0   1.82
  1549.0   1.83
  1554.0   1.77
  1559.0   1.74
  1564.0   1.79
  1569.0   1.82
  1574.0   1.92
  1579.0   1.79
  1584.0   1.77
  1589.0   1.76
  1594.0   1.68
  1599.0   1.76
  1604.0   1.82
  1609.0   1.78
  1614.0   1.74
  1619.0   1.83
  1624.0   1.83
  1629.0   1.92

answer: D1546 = 1.74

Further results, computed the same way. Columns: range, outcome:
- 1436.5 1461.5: 0.932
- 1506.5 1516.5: 1.75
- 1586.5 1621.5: 1.68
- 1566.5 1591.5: 1.76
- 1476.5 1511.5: 1.8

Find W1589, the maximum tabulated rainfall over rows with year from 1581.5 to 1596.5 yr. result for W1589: 1.77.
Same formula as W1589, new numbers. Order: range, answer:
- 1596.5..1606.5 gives 1.82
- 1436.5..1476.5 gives 1.84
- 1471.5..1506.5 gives 1.9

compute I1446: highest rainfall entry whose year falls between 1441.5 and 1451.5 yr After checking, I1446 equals 1.2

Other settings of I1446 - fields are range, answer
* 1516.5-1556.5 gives 1.86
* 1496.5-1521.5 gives 1.87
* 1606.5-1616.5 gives 1.78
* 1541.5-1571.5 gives 1.83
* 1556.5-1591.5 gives 1.92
